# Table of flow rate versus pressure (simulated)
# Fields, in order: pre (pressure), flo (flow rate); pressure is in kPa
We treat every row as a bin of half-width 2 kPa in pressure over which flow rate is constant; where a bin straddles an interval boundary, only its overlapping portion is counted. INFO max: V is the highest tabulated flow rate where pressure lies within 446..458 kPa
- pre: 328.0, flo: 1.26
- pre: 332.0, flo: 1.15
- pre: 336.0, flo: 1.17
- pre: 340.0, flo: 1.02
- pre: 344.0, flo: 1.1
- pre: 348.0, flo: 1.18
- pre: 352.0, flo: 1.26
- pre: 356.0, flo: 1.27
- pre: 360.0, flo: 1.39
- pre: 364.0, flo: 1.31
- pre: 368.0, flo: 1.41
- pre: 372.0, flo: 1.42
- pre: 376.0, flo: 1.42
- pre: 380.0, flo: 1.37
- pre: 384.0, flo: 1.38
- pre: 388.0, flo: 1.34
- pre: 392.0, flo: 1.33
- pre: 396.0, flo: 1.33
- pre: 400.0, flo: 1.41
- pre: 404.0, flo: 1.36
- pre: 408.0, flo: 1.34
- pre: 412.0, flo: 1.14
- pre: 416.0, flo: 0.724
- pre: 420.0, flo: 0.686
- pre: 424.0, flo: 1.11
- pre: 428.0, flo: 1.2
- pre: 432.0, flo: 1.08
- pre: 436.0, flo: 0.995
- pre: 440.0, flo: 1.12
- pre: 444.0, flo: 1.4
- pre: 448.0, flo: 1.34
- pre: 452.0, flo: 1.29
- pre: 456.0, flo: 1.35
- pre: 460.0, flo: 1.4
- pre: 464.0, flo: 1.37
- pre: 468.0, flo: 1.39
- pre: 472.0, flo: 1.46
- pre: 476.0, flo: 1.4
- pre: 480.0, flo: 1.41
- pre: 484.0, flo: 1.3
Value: 1.35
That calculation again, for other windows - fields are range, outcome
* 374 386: 1.42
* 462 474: 1.46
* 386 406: 1.41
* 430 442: 1.12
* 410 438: 1.2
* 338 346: 1.1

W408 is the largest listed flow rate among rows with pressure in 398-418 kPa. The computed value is 1.41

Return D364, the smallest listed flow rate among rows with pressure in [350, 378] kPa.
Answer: 1.26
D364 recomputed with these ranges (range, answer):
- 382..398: 1.33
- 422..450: 0.995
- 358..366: 1.31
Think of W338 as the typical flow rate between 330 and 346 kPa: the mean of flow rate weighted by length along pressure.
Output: 1.11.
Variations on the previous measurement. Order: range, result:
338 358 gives 1.17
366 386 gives 1.4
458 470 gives 1.39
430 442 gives 1.07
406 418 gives 1.07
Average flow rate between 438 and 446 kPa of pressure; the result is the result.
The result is 1.26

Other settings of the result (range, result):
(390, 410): 1.35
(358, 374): 1.38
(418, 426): 0.898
